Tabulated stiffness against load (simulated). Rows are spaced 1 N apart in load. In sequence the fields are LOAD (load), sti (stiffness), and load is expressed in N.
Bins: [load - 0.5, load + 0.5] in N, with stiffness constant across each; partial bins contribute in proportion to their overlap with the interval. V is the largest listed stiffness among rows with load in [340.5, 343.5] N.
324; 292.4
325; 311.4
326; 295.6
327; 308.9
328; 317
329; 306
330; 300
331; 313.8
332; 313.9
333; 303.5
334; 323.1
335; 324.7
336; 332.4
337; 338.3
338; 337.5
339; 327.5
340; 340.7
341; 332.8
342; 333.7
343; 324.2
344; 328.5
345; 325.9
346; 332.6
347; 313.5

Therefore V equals 333.7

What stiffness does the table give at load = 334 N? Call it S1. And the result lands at 323.1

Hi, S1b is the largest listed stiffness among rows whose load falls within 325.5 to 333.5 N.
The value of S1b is 317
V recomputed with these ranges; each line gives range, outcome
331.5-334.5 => 323.1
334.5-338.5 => 338.3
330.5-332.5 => 313.9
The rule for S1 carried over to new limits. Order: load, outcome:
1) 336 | 332.4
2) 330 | 300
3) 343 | 324.2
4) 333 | 303.5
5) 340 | 340.7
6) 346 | 332.6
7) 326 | 295.6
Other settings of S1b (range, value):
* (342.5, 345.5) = 328.5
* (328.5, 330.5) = 306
